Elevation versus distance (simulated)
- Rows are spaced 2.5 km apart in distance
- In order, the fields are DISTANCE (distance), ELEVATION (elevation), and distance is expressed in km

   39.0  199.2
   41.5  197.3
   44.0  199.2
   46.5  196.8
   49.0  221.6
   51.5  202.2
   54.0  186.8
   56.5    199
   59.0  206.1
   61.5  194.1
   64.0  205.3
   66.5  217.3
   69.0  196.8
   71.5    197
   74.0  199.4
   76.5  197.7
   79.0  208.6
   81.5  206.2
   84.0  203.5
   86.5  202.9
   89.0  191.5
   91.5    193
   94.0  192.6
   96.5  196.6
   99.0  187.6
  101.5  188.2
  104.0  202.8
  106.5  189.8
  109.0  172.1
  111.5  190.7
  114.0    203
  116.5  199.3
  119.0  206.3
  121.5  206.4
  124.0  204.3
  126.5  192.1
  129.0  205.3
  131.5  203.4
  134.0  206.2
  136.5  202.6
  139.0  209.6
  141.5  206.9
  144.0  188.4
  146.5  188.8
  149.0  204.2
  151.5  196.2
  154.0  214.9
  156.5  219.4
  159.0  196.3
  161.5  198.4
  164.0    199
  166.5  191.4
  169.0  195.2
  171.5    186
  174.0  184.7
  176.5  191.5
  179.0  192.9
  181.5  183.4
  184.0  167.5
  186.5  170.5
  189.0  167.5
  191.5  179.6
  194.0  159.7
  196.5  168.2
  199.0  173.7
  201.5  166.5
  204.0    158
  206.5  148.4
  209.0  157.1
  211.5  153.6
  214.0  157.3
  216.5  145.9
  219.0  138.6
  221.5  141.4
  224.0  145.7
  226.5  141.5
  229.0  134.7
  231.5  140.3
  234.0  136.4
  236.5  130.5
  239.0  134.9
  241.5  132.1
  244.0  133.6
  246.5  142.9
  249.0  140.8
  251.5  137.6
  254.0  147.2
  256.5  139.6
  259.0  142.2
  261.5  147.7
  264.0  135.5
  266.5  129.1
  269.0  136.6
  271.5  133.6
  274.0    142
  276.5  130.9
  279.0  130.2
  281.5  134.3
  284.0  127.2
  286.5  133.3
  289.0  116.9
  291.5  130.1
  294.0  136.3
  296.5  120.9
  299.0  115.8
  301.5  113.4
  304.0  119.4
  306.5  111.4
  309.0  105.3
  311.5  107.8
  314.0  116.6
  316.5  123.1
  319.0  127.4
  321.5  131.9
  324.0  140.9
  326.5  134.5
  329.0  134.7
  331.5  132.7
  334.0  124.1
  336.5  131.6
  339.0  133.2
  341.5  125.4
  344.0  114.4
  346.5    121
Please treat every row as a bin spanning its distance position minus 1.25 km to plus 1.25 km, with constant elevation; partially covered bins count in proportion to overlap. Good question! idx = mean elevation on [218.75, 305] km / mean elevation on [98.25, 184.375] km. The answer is 0.68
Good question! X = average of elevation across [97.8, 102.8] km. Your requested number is 188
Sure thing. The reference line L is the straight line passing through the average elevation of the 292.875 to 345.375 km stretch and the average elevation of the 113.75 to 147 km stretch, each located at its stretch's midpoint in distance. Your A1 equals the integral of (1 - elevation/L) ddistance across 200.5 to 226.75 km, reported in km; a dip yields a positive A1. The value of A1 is 2.7 km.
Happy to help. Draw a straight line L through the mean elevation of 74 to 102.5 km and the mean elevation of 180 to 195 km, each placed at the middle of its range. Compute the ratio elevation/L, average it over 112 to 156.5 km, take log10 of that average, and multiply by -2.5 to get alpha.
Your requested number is -0.10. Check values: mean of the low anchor 197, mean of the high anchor 172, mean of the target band 203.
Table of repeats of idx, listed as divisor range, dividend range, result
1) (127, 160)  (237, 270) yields 0.68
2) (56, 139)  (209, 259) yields 0.71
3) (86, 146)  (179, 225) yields 0.82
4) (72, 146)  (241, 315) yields 0.65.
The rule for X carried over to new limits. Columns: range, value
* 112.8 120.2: 203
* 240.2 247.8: 136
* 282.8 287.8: 130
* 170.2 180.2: 189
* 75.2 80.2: 203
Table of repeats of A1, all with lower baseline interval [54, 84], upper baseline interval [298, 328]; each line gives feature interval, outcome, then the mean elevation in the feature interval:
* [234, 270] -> 0.79 km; 138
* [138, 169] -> -4.83 km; 201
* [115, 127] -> -1.15 km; 202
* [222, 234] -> 0.71 km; 140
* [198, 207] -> -0.28 km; 162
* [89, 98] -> 0.01 km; 194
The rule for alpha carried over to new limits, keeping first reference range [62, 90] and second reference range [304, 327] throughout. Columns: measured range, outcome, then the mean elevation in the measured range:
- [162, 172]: -0.132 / 194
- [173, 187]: -0.094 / 182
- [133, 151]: -0.118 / 201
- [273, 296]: 0.010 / 131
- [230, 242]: 0.102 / 135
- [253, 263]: -0.023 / 144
